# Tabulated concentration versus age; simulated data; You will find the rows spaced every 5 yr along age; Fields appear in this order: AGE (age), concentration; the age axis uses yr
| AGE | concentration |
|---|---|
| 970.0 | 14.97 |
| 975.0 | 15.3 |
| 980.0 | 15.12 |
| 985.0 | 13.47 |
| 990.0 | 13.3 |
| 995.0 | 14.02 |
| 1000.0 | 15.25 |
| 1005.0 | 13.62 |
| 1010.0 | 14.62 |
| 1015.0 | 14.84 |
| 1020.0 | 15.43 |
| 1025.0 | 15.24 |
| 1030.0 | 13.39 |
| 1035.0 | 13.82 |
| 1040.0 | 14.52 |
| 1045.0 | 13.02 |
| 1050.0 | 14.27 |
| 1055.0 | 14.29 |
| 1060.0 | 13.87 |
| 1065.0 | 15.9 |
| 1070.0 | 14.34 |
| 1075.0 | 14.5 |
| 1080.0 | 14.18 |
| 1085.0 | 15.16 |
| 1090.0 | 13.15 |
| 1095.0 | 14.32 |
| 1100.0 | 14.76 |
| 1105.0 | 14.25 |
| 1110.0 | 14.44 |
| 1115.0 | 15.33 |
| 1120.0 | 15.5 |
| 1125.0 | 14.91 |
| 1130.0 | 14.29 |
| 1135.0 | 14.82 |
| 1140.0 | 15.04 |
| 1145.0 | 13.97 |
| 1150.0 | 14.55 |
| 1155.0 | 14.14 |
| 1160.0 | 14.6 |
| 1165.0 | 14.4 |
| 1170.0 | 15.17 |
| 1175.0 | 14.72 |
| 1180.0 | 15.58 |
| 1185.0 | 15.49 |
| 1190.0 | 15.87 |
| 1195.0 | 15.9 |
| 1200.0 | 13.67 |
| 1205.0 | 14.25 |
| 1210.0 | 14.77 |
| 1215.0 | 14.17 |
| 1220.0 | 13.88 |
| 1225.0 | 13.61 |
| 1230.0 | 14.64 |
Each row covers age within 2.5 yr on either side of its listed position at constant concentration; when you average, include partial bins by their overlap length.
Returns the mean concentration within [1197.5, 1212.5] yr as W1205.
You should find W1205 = 14.2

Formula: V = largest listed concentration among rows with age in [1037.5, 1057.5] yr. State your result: 14.52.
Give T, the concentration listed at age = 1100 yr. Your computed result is 14.76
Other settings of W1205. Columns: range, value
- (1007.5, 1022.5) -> 15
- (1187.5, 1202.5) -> 15.1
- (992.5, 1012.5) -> 14.4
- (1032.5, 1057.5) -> 14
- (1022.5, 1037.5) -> 14.2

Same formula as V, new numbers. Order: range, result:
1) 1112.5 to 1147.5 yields 15.5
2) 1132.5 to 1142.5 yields 15.04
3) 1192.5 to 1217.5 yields 15.9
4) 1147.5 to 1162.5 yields 14.6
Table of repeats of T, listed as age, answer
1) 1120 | 15.5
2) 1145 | 13.97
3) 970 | 14.97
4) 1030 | 13.39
